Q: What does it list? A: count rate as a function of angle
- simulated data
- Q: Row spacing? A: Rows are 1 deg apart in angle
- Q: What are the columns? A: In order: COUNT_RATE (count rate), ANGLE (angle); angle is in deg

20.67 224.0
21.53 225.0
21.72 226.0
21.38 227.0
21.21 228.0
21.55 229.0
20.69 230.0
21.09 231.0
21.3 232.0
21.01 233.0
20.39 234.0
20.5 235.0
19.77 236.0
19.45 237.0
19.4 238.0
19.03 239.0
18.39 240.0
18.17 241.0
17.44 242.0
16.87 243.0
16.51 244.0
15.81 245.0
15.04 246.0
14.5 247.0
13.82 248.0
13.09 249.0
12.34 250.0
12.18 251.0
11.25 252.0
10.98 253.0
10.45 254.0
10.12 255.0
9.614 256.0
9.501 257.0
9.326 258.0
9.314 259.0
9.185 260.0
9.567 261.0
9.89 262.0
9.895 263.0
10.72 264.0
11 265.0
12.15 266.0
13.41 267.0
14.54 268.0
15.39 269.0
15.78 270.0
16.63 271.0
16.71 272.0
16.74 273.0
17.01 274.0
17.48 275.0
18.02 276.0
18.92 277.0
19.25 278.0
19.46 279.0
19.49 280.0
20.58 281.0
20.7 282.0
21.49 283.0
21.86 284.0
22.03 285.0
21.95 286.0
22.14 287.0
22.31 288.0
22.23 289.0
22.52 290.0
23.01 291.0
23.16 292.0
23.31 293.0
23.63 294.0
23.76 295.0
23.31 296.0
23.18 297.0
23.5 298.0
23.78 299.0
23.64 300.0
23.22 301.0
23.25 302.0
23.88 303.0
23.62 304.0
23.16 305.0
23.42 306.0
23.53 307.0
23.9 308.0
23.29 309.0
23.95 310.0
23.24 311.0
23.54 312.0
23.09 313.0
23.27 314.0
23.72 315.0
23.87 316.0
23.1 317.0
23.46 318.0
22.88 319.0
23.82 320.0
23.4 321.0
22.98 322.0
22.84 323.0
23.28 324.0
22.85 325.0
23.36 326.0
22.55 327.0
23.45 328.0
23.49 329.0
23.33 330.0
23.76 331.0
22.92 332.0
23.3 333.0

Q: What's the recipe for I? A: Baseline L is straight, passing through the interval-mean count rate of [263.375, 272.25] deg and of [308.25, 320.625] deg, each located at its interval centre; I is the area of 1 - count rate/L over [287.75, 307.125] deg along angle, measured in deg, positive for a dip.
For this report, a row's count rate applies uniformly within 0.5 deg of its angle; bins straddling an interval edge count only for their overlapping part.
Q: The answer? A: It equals -3.3 deg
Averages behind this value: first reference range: 13.9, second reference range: 23.4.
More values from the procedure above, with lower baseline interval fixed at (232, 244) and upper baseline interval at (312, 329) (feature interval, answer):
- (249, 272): 9.8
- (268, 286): 2.1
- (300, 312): -0.5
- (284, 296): -0.5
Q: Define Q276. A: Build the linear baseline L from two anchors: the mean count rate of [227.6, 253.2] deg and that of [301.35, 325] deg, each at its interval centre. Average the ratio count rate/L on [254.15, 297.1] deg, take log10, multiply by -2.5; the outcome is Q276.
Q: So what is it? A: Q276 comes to 0.20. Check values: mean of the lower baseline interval 17.4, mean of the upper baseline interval 23.4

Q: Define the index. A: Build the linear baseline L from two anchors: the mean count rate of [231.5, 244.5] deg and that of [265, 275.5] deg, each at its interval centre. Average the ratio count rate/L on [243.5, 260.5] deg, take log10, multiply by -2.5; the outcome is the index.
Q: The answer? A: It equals 0.42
